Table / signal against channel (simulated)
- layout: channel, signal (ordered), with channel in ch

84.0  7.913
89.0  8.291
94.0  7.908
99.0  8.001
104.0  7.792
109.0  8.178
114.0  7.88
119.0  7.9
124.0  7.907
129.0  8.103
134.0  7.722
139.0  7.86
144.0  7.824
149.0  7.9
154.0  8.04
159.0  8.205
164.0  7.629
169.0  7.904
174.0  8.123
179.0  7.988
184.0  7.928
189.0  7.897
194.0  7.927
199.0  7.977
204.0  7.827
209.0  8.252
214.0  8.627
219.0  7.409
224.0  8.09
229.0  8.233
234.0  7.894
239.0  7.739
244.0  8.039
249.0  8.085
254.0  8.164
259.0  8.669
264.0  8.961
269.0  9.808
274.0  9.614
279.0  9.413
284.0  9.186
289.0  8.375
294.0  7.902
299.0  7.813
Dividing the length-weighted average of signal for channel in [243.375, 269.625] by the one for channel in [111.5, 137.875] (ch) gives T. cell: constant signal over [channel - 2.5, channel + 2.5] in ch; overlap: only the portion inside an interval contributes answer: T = 1.1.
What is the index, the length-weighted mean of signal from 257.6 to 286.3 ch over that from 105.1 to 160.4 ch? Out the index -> 1.2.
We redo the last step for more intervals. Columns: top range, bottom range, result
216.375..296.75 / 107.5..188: 1.07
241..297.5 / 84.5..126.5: 1.09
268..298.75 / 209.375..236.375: 1.11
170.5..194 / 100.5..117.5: 1.00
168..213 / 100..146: 1.01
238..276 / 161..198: 1.09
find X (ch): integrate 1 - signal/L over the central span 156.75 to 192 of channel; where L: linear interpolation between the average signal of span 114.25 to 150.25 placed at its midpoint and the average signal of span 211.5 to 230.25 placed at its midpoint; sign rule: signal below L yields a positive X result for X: 0.12 ch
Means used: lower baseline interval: 7.89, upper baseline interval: 8.08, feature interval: 7.95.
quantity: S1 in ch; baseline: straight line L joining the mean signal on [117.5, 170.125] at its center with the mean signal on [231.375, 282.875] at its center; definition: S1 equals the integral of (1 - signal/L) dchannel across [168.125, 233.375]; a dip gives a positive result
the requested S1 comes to 2.1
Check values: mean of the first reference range 7.91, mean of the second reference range 8.65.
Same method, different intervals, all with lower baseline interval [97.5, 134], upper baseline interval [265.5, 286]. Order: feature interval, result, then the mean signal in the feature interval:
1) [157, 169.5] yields 0.7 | 7.9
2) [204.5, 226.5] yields 2.1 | 8.07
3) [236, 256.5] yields 2.7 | 8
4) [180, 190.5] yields 0.8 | 7.92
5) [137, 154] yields 0.7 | 7.89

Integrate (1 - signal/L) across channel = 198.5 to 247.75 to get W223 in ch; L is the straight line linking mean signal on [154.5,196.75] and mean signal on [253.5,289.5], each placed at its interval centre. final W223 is 2.9 ch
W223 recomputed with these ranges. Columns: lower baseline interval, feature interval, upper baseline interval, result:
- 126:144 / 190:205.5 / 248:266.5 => 0.54 ch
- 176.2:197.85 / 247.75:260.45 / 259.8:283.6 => 1.09 ch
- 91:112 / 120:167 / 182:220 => 0.46 ch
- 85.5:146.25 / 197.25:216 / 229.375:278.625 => 0.44 ch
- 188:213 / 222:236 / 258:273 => 0.78 ch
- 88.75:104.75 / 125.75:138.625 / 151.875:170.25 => 0.09 ch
